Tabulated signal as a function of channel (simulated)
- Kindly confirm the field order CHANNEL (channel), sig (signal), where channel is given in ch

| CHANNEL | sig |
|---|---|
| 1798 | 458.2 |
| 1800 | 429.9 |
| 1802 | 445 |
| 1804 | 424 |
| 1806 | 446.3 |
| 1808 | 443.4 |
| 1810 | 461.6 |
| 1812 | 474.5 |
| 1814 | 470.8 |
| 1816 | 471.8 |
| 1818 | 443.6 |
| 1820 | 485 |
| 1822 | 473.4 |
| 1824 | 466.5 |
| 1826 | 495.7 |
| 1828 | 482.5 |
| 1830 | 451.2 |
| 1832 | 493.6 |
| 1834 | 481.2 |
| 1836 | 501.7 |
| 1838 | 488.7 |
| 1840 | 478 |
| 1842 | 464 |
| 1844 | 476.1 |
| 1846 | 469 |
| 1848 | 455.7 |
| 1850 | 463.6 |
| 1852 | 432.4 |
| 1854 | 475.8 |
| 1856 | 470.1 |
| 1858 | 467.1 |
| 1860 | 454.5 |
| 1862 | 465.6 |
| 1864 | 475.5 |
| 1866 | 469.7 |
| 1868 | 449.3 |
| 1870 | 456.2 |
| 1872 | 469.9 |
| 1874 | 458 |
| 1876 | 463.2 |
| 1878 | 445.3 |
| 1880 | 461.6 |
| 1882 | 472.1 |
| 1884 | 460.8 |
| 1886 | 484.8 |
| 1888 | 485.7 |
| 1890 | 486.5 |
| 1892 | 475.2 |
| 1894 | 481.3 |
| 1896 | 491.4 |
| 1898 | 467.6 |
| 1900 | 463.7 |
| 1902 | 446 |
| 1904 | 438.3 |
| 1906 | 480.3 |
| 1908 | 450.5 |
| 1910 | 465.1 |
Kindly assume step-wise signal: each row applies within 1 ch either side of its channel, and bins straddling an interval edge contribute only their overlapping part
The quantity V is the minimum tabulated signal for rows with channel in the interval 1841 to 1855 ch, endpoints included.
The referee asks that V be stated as 432.4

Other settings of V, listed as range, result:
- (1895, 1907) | 438.3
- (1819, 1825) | 466.5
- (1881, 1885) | 460.8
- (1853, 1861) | 454.5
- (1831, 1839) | 481.2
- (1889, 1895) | 475.2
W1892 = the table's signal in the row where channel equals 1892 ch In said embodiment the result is 475.2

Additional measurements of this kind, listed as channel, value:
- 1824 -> 466.5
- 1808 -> 443.4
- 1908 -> 450.5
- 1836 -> 501.7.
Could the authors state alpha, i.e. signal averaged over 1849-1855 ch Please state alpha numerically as 457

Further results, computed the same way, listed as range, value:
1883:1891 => 479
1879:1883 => 467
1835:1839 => 495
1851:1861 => 460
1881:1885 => 466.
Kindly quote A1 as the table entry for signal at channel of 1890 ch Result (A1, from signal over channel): 486.5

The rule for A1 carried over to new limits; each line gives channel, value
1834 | 481.2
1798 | 458.2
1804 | 424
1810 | 461.6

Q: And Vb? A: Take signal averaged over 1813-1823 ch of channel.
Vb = 469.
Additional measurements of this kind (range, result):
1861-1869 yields 465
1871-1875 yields 464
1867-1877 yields 459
